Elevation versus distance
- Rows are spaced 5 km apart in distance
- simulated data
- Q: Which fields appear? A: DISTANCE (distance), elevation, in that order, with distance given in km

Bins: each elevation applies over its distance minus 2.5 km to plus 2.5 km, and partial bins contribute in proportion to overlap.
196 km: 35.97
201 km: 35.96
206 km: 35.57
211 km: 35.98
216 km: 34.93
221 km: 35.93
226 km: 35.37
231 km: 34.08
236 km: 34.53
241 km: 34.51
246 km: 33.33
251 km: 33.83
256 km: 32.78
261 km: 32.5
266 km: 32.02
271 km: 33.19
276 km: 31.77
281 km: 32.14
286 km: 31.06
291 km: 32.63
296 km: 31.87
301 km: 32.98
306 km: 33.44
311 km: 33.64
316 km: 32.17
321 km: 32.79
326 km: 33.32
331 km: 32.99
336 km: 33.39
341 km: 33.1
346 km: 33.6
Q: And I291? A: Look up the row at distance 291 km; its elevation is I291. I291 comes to 32.63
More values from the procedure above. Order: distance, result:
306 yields 33.44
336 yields 33.39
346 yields 33.6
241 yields 34.51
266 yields 32.02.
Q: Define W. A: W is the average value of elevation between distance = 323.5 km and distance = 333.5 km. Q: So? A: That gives 33.2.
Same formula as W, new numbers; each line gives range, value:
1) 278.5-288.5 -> 31.6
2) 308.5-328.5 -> 33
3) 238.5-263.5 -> 33.4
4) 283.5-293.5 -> 31.8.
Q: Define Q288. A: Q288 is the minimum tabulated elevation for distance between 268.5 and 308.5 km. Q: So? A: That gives 31.06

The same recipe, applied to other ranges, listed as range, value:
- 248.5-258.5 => 32.78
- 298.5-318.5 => 32.17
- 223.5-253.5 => 33.33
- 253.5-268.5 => 32.02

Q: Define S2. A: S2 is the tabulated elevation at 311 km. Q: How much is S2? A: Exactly 33.64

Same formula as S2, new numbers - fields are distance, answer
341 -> 33.1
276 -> 31.77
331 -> 32.99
